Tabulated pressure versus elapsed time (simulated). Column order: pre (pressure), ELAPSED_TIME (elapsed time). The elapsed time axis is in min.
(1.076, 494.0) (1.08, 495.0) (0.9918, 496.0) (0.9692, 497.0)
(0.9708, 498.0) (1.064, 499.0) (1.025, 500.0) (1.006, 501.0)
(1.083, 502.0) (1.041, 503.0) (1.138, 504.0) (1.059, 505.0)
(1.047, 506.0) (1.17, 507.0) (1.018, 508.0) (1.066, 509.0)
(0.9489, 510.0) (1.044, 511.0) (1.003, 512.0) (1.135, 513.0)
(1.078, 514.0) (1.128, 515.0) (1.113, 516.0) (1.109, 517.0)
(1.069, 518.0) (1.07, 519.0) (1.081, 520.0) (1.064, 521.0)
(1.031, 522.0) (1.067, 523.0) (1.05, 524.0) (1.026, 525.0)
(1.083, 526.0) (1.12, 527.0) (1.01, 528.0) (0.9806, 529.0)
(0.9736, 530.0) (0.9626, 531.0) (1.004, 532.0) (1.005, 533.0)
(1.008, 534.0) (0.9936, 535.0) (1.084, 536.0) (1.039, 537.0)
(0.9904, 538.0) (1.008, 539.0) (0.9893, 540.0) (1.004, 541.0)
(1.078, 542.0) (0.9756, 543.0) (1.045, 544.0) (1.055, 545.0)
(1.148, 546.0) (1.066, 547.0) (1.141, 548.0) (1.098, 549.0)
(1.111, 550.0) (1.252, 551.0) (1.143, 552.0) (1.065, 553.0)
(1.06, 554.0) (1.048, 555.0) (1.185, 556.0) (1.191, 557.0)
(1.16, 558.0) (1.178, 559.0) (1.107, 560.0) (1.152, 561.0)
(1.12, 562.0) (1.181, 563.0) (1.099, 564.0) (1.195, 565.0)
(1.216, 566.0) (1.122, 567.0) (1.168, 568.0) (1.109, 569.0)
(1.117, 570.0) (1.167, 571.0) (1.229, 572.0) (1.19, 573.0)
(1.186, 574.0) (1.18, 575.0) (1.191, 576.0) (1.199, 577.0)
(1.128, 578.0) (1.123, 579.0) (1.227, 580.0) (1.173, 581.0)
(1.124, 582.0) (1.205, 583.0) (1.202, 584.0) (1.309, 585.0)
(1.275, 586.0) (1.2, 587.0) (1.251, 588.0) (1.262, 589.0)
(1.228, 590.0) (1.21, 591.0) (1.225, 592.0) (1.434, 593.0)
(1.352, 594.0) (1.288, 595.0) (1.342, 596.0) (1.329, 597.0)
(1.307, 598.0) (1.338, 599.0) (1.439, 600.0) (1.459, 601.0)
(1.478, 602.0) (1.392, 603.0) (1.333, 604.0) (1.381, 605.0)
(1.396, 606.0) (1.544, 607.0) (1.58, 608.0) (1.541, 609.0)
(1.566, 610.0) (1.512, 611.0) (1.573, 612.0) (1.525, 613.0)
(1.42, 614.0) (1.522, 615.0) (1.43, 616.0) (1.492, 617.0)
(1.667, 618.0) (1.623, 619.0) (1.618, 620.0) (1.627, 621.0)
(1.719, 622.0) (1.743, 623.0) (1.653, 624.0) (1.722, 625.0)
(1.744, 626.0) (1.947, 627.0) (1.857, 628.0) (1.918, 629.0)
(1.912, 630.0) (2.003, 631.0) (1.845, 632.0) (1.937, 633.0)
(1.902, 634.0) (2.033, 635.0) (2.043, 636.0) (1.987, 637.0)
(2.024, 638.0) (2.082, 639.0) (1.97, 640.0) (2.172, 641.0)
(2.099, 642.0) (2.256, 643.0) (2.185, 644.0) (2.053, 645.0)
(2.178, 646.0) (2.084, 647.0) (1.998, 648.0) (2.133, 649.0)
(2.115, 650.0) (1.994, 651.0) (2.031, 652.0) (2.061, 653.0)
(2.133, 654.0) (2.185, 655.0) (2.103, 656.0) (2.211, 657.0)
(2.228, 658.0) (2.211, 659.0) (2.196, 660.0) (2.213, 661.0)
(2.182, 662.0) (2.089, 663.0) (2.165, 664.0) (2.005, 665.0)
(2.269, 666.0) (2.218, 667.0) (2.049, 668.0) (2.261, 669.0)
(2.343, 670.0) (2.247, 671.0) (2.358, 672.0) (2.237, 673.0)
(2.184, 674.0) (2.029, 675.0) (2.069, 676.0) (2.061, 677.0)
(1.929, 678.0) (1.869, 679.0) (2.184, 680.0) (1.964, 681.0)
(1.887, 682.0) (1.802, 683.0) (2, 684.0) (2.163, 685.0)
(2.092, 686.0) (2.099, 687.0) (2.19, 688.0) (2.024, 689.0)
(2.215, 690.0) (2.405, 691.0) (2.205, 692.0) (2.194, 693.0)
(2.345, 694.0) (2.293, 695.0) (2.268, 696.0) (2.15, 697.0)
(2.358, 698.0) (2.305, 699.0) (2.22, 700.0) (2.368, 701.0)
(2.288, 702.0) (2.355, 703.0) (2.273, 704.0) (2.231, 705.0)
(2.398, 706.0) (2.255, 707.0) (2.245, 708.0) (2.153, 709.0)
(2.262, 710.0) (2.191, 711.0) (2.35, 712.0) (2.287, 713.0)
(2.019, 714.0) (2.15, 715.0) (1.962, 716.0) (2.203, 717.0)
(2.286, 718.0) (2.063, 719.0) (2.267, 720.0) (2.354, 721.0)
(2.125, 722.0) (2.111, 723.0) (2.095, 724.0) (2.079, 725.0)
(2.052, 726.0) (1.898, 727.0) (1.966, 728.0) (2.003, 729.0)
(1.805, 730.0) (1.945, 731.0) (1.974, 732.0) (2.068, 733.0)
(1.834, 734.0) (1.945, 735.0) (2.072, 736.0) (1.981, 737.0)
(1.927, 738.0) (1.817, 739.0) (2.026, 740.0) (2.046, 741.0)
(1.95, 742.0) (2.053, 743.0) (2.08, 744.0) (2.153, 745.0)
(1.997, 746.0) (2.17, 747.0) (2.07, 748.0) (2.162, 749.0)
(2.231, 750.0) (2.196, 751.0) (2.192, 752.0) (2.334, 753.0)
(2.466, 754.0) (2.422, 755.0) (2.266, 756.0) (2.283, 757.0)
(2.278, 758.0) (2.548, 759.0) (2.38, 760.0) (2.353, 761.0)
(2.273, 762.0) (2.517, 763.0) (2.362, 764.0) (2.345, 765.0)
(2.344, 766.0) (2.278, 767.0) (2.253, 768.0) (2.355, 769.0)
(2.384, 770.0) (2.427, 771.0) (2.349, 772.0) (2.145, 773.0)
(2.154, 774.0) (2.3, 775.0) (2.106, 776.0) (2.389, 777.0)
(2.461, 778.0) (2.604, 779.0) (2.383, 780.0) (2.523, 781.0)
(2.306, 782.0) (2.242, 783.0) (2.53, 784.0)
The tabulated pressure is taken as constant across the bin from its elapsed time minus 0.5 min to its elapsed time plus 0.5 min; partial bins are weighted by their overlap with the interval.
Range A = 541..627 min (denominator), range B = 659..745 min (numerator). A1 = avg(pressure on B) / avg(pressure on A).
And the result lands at 1.6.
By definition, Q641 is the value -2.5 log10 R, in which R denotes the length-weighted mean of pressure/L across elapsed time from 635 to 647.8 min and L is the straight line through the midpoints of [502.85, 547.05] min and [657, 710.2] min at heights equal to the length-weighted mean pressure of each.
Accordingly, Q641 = -0.115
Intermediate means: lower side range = 1.05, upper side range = 2.18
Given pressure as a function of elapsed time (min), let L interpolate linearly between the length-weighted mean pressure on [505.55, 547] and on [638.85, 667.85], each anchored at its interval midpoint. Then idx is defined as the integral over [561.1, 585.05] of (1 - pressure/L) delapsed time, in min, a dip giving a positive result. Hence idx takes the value 4.5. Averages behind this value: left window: 1.05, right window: 2.13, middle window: 1.17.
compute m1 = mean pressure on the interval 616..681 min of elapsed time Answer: 2.02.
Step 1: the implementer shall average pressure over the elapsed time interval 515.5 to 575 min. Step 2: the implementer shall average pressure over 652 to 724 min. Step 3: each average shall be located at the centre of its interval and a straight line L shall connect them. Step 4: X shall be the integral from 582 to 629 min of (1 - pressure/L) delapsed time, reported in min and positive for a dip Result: 2.8 min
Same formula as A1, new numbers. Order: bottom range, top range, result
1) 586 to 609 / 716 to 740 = 1.50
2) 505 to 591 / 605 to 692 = 1.77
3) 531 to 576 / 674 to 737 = 1.93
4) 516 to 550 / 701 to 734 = 2.05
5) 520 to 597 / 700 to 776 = 1.93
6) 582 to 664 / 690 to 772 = 1.27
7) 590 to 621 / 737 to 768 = 1.53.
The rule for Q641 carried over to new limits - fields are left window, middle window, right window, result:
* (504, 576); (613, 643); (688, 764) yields -0.14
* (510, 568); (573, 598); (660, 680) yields 0.18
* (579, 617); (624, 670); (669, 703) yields -0.14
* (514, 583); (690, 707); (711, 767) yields -0.19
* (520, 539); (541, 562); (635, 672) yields 0.11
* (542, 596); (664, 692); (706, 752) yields -0.18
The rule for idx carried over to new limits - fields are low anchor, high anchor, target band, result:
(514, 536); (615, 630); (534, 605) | 8.5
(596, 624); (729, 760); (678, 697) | -2.7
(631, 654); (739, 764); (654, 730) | -1.3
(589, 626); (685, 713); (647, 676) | -3.4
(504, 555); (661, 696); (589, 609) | 2.4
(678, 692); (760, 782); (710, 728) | 0.3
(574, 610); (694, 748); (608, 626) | -1.5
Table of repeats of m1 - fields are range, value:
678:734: 2.15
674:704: 2.15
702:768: 2.17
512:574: 1.09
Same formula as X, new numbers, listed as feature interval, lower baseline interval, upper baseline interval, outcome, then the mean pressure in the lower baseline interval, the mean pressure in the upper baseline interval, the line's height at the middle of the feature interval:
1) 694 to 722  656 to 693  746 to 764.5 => -0.5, 2.14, 2.3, 2.2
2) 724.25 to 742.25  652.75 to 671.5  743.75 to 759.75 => 2.1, 2.18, 2.25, 2.23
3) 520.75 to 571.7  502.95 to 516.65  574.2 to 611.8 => 4.2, 1.07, 1.32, 1.18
